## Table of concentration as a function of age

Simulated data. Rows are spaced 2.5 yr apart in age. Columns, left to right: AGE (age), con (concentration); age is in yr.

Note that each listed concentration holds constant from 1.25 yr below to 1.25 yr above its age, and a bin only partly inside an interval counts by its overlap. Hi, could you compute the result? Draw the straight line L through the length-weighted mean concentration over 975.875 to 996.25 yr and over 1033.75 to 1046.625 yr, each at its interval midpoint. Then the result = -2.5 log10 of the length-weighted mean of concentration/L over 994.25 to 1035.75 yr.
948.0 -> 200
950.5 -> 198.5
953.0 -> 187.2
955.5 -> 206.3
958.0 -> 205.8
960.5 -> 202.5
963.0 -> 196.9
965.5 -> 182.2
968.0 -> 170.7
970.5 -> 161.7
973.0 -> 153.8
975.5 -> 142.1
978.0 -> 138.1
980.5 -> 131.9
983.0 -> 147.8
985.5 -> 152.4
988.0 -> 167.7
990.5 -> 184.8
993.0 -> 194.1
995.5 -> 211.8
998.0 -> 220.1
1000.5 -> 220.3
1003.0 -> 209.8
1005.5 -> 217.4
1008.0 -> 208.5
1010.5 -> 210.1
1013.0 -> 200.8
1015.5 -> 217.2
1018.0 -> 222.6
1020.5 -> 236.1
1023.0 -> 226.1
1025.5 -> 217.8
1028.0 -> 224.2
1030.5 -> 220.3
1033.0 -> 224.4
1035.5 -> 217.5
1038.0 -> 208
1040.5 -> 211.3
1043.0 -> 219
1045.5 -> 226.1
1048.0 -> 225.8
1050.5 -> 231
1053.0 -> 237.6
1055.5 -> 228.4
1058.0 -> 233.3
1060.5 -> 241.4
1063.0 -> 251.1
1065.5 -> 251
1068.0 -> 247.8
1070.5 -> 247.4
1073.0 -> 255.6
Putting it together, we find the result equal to -0.14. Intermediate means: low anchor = 164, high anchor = 217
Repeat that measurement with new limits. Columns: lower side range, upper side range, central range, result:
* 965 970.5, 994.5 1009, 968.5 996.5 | 0.179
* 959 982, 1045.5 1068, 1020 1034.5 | -0.058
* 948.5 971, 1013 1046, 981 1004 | 0.096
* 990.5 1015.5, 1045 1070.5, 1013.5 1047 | 0.015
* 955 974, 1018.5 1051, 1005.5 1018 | -0.008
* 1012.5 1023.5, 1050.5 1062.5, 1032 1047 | 0.057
